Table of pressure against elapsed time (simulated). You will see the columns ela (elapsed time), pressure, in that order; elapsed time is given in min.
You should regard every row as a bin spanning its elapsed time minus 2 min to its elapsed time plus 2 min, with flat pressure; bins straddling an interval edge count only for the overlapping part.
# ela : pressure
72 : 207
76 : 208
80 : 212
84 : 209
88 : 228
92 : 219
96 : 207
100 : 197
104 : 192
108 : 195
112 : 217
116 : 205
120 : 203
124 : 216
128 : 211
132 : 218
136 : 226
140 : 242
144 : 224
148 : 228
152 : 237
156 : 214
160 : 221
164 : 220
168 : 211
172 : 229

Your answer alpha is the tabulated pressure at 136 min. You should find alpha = 226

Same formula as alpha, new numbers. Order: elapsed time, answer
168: 211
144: 224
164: 220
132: 218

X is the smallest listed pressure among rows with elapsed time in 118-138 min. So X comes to 203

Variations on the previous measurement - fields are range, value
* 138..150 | 224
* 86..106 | 192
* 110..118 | 205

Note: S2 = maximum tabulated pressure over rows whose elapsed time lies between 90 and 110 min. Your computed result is 219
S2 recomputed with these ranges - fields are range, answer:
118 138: 226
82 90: 228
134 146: 242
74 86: 212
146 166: 237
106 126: 217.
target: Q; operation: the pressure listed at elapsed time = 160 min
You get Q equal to 221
